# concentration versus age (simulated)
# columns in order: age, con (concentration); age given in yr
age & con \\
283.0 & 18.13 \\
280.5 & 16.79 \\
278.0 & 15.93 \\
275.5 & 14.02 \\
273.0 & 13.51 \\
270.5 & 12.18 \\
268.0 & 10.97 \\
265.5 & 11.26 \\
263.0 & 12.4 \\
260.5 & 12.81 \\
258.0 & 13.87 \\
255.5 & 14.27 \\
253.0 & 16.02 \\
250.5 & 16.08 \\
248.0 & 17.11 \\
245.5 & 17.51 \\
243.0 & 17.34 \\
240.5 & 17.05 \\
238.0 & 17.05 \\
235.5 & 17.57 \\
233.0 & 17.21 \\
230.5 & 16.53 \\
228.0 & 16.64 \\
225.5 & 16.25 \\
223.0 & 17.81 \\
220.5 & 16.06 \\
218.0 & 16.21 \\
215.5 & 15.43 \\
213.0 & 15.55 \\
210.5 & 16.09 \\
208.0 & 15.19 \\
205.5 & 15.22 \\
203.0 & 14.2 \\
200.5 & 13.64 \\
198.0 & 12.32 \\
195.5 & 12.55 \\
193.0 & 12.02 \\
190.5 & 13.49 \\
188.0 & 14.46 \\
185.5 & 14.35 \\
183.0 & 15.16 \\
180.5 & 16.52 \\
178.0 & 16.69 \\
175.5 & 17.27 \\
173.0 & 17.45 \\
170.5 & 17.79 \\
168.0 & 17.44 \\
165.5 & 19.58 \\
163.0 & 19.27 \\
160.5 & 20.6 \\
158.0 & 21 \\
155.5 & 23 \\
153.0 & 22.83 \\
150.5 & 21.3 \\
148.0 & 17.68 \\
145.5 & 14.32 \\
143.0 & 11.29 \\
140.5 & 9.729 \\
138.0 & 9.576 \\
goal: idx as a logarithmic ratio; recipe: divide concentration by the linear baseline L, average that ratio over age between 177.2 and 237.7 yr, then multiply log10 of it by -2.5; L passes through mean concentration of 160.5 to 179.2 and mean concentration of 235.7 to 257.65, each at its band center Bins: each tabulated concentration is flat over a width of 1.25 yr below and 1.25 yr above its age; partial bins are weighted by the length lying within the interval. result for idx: 0.13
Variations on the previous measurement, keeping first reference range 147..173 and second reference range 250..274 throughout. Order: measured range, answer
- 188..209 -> 0.266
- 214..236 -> -0.063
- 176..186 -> 0.169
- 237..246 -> -0.180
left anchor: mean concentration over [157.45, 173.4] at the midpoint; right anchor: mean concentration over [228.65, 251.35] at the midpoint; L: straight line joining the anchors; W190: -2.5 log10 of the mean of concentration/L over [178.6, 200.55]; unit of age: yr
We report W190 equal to 0.30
